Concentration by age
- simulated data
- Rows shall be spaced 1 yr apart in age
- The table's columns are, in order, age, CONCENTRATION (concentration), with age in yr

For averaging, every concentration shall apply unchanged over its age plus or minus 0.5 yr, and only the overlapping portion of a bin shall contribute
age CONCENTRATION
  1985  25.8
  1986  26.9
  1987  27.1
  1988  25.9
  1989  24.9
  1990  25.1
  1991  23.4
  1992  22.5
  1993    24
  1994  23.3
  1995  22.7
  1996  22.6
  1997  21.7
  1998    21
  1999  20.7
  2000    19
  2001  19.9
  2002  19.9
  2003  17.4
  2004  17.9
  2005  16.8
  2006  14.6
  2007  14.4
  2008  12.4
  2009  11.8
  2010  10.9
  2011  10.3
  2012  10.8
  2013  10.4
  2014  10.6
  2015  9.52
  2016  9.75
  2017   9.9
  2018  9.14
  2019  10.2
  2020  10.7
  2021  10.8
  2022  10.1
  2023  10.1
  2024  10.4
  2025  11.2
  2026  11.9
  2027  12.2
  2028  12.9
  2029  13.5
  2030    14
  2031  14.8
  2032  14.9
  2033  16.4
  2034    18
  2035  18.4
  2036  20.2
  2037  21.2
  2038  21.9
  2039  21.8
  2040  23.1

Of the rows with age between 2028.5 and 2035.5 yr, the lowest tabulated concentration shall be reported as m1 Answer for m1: 13.5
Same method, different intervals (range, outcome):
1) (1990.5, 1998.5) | 21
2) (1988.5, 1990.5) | 24.9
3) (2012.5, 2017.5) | 9.52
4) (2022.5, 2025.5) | 10.1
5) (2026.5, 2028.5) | 12.2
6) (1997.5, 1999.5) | 20.7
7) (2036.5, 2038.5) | 21.2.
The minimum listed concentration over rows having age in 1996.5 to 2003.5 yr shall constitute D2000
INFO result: 17.4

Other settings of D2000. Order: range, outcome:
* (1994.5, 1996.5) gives 22.6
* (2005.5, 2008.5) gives 12.4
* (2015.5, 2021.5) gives 9.14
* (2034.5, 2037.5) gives 18.4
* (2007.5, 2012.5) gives 10.3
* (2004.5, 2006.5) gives 14.6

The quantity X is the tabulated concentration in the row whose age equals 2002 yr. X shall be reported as 19.9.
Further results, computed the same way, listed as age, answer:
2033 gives 16.4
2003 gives 17.4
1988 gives 25.9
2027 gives 12.2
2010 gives 10.9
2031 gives 14.8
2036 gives 20.2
